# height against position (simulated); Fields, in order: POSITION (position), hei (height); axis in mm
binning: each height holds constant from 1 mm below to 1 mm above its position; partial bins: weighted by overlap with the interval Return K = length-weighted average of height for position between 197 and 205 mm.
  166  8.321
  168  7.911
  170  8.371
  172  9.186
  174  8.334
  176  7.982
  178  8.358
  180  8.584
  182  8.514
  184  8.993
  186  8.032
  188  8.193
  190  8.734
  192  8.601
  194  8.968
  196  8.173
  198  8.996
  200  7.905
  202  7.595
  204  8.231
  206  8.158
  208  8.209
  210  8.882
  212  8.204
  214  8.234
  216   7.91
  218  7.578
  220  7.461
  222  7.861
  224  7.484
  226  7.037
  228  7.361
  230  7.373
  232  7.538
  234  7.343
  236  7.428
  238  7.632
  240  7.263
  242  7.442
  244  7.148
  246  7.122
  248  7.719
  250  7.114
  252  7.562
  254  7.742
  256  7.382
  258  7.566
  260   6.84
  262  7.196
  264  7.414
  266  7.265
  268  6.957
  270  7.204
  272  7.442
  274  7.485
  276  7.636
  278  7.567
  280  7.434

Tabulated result 8.18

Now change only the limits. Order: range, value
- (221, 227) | 7.46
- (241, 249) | 7.36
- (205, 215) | 8.34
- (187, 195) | 8.62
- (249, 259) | 7.47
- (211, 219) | 7.98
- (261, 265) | 7.3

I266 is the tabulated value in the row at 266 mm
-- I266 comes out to 7.265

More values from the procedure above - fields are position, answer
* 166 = 8.321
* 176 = 7.982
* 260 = 6.84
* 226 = 7.037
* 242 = 7.442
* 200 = 7.905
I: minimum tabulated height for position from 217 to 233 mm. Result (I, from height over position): 7.037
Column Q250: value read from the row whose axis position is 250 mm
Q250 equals 7.114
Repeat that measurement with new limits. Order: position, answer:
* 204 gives 8.231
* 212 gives 8.204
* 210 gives 8.882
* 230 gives 7.373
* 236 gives 7.428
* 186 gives 8.032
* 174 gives 8.334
